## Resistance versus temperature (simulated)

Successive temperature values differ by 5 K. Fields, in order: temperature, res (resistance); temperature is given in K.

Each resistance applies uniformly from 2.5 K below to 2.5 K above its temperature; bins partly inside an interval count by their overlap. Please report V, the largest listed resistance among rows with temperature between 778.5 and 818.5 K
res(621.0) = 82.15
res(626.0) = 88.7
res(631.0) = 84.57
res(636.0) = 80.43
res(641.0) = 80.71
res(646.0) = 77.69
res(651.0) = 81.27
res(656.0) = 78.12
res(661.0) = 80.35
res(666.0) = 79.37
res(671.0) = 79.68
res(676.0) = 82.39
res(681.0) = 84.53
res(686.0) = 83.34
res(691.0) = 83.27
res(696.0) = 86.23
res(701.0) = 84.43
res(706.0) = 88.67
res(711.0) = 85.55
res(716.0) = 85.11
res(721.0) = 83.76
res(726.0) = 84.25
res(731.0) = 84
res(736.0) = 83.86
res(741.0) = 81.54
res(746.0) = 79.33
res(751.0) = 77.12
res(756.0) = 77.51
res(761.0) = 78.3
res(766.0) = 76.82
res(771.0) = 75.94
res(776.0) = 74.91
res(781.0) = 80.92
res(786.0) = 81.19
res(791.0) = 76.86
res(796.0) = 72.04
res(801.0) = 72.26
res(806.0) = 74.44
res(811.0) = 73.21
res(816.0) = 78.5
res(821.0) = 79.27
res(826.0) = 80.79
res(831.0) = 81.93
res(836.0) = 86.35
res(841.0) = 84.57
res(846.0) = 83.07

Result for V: 81.19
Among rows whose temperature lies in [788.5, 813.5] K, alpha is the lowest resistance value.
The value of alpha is 72.04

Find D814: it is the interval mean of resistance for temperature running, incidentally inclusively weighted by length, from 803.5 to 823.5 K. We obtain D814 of 76.4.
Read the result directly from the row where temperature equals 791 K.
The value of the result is 76.86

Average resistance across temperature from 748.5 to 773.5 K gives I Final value 77.1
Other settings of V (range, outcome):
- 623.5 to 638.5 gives 88.7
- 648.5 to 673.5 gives 81.27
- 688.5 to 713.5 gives 88.67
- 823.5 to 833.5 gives 81.93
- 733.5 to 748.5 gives 83.86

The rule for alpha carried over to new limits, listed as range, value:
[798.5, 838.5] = 72.26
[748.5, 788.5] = 74.91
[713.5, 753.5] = 77.12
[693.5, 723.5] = 83.76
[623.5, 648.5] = 77.69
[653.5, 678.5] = 78.12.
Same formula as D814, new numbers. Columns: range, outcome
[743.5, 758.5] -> 78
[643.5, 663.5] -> 79.4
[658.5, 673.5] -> 79.8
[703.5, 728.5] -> 85.5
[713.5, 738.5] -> 84.2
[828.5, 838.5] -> 84.1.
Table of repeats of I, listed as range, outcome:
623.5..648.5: 82.4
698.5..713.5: 86.2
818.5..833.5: 80.7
